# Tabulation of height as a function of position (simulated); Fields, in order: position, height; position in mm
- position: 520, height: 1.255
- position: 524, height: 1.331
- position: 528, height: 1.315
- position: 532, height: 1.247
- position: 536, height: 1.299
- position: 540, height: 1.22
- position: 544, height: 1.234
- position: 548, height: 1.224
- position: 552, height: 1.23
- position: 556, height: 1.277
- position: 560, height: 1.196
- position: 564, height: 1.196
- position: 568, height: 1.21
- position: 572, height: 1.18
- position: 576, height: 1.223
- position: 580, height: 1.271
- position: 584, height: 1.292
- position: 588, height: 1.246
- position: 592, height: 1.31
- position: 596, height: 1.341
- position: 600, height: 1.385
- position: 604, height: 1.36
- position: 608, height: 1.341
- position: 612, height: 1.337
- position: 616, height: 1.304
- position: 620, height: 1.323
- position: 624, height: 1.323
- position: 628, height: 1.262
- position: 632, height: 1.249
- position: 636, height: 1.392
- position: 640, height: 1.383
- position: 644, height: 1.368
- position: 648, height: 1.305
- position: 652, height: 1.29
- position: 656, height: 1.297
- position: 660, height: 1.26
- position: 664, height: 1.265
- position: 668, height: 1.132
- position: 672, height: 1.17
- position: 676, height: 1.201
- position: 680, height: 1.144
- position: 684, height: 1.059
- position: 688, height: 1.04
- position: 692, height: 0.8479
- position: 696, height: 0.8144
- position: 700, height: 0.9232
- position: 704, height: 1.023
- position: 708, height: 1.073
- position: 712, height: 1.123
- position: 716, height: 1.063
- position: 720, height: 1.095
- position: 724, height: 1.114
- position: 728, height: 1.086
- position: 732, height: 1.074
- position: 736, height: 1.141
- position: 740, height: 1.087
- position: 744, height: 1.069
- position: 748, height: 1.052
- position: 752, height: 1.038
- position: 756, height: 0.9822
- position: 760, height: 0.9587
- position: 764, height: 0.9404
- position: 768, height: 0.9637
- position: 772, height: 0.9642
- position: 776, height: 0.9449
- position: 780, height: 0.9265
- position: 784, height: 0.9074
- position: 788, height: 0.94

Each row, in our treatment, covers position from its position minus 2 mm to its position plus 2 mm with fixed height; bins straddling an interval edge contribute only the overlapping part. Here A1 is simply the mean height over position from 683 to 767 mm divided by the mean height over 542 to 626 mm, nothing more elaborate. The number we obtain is 0.81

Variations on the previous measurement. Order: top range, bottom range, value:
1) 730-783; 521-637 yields 0.79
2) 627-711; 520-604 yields 0.92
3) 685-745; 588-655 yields 0.78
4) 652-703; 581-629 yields 0.84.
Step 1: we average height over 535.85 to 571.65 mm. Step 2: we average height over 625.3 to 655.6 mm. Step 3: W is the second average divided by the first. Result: 1.08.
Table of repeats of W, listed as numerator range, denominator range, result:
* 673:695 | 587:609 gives 0.79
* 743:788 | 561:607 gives 0.76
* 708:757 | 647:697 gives 0.94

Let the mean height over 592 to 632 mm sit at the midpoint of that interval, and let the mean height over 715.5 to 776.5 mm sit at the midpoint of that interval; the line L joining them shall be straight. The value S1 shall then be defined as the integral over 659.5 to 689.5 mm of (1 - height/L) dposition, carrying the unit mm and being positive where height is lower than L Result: 0.9 mm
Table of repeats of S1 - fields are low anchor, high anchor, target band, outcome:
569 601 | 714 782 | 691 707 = 2.71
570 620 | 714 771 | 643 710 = 2.08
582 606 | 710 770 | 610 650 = -2.21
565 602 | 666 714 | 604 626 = -2.27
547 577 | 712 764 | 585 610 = -3.04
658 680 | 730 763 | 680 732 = 4.46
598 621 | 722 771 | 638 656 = -1.03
